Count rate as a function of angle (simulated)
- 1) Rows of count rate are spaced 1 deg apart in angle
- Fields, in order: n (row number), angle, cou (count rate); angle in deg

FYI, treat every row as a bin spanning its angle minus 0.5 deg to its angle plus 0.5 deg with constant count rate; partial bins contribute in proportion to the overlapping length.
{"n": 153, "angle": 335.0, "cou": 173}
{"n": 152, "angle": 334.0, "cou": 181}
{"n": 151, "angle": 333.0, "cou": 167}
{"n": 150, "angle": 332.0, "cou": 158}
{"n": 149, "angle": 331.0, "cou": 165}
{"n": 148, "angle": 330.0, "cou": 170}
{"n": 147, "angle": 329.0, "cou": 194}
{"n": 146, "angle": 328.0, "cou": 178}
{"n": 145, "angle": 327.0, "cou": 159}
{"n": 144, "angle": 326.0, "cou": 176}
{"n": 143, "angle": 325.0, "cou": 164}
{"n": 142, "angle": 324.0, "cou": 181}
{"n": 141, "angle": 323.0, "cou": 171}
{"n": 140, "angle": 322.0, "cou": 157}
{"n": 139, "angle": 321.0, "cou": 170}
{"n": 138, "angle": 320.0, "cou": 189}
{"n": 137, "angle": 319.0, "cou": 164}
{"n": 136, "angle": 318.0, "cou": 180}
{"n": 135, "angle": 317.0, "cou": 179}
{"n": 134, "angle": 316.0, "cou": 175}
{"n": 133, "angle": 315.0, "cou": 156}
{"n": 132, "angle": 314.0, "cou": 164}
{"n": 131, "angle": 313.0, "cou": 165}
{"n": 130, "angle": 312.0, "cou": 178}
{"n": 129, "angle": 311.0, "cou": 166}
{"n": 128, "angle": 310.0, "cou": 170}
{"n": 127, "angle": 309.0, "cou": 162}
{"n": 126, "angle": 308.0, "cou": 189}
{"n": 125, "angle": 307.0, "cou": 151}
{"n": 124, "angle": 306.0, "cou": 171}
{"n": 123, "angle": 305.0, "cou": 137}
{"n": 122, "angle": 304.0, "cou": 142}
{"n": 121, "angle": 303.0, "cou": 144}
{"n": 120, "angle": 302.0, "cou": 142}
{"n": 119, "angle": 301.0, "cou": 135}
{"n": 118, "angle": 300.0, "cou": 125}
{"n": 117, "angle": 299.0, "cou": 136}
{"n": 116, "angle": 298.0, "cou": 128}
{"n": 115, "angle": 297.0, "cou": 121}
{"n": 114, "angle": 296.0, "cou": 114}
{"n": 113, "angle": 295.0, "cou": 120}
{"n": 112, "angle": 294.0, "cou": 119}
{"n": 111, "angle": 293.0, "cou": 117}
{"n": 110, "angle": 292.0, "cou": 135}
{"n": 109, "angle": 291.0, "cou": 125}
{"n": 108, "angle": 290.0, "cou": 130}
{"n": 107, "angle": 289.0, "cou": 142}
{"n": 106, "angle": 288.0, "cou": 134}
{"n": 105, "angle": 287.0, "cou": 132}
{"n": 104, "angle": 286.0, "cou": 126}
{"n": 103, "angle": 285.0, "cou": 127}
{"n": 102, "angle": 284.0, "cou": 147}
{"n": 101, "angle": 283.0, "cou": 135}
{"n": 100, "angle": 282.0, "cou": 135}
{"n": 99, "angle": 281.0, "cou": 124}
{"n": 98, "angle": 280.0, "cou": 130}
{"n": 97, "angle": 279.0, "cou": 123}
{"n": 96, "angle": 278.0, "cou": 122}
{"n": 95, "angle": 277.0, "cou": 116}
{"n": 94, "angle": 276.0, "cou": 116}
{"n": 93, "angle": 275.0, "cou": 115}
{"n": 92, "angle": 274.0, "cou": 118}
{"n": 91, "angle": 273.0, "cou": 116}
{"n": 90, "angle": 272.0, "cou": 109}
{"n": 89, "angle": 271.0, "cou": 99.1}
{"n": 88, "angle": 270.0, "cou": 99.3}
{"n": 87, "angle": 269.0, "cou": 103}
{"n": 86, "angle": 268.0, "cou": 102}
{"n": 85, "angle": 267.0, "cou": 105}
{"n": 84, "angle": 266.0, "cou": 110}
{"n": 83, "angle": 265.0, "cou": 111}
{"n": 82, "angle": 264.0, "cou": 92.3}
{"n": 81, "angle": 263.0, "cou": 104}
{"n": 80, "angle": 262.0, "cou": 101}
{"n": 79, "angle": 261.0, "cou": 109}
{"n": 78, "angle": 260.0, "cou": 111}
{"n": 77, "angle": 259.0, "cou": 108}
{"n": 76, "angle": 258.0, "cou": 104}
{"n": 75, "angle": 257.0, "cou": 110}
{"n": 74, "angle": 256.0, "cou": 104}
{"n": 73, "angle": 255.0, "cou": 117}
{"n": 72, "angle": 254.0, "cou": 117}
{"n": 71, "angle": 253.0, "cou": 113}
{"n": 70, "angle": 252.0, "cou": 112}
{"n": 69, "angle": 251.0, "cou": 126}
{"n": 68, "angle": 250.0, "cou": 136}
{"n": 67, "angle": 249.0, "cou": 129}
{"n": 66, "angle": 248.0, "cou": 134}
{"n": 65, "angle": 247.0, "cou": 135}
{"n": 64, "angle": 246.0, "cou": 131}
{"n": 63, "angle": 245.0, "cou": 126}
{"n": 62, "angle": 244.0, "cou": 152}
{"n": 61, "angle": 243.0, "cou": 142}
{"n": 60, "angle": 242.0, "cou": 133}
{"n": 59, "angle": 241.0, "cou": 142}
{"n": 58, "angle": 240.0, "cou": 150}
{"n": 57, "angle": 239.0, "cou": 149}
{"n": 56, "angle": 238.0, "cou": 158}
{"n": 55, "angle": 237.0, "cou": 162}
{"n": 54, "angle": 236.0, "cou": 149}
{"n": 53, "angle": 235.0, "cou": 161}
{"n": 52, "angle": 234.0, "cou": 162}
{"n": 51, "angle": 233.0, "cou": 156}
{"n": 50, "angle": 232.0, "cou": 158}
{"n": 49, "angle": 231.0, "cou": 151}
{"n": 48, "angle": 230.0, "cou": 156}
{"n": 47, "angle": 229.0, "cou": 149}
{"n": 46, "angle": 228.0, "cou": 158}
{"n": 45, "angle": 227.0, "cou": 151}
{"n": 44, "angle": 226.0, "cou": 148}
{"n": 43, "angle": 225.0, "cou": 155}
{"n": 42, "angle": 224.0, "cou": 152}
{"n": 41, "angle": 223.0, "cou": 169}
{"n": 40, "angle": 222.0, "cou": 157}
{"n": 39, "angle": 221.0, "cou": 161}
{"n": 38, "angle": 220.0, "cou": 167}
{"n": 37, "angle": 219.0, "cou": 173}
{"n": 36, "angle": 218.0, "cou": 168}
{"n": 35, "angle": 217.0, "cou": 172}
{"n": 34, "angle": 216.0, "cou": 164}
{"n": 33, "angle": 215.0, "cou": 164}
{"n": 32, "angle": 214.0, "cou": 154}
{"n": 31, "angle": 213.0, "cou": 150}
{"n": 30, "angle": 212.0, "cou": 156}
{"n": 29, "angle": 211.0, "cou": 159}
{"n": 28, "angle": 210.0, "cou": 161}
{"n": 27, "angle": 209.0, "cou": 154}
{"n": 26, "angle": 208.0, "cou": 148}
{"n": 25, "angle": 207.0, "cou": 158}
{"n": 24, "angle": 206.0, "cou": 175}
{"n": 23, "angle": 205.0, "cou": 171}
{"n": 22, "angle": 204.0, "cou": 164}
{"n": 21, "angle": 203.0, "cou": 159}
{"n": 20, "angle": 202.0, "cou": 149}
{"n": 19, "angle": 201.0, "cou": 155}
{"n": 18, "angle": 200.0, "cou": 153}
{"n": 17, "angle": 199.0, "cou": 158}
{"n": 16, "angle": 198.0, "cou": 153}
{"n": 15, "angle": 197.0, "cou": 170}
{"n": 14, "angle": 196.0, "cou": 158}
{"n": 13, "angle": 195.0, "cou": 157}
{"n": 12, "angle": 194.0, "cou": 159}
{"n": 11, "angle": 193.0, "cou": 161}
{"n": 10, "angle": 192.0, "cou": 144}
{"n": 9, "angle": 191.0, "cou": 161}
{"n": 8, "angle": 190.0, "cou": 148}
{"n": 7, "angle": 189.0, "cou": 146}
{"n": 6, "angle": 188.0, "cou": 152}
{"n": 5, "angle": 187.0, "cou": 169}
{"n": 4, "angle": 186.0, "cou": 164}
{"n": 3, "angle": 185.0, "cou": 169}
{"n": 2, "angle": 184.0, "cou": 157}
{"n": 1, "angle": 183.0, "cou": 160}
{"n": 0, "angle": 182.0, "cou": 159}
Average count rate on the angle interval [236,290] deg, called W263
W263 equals 123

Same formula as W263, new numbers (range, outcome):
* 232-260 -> 134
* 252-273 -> 107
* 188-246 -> 156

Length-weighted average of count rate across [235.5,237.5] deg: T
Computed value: 156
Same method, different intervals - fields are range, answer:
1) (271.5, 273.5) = 112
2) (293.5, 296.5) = 118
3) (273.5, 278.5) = 117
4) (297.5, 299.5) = 132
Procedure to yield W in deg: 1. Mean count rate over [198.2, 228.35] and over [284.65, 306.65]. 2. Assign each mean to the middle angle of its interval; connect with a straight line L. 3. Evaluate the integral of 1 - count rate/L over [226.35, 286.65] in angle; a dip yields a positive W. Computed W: 7.4 deg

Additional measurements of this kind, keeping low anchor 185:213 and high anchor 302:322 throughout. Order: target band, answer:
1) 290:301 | 2.63 deg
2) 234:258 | 3.97 deg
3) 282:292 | 1.85 deg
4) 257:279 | 7.29 deg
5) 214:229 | -0.13 deg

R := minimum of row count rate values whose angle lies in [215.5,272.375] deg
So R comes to 92.3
